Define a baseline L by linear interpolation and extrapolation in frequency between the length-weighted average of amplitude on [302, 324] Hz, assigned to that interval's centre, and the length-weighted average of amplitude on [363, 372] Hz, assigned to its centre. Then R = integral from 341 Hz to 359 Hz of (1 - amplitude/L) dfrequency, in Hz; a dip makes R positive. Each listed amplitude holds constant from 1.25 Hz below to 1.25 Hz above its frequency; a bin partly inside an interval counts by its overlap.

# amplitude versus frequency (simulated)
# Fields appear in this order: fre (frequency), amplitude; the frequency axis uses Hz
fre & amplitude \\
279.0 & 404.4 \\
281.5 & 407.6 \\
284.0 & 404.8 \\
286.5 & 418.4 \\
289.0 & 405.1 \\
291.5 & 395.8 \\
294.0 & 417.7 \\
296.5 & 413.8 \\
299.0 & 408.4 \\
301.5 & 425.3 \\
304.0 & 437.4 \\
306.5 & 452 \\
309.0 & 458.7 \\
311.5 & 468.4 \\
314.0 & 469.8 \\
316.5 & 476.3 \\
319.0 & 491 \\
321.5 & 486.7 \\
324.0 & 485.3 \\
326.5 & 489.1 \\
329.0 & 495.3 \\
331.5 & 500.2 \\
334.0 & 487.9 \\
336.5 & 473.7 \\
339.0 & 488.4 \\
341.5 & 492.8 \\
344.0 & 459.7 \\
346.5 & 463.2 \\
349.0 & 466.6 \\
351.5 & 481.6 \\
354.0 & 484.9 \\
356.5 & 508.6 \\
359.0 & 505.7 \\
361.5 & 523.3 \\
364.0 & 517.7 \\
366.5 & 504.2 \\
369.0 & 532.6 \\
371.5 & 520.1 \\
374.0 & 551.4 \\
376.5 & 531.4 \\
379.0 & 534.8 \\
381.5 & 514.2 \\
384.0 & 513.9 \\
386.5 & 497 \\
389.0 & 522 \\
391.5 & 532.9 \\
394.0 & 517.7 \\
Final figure 0.8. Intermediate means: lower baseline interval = 467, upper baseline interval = 519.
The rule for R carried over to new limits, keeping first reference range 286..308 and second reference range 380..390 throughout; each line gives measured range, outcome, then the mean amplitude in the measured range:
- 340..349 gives 0.0 Hz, 472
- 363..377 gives -0.8 Hz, 526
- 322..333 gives -1.0 Hz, 492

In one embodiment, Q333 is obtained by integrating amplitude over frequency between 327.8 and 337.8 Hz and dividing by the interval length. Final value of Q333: 489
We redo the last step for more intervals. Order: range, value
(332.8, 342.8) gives 486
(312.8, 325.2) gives 482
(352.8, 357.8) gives 497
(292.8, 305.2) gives 420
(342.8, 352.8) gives 468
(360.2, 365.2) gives 520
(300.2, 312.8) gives 448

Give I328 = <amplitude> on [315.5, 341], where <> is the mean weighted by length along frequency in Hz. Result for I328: 488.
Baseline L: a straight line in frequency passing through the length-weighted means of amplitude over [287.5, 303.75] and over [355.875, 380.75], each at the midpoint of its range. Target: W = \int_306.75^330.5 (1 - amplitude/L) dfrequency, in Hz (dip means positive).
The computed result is -1.7 Hz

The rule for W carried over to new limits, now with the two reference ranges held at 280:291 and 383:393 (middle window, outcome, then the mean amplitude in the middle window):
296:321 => -1.1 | 452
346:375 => -1.1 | 506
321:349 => -1.4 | 483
